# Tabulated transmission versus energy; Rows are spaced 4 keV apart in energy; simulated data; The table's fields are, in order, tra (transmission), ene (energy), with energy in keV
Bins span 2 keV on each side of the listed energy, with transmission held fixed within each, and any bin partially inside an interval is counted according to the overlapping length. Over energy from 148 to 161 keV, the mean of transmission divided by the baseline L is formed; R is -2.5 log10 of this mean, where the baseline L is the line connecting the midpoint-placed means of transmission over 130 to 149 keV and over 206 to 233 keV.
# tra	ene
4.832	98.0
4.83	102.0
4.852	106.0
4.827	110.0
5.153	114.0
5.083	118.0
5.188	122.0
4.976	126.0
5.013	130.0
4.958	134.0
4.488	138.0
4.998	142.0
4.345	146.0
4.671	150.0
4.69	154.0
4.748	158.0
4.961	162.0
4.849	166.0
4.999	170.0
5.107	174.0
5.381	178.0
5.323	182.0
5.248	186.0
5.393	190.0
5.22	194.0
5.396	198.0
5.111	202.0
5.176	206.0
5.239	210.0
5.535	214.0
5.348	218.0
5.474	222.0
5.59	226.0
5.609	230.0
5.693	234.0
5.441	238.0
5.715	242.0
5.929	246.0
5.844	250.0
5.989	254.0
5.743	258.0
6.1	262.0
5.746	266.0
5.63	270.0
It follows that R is 0.03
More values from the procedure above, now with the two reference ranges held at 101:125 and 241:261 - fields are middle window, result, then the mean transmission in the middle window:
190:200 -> 0.037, 5.33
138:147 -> 0.113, 4.67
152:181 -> 0.076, 4.97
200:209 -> 0.085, 5.15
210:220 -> 0.046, 5.4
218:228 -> 0.037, 5.5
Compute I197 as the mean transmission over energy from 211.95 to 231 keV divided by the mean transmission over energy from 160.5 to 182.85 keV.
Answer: 1.08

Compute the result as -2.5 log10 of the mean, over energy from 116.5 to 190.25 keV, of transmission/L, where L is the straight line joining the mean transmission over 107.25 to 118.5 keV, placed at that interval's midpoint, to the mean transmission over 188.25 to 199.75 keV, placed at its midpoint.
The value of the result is 0.04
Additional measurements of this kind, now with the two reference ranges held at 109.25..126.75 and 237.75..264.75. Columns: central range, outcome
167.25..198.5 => 0.041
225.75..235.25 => 0.017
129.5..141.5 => 0.076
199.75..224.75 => 0.059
